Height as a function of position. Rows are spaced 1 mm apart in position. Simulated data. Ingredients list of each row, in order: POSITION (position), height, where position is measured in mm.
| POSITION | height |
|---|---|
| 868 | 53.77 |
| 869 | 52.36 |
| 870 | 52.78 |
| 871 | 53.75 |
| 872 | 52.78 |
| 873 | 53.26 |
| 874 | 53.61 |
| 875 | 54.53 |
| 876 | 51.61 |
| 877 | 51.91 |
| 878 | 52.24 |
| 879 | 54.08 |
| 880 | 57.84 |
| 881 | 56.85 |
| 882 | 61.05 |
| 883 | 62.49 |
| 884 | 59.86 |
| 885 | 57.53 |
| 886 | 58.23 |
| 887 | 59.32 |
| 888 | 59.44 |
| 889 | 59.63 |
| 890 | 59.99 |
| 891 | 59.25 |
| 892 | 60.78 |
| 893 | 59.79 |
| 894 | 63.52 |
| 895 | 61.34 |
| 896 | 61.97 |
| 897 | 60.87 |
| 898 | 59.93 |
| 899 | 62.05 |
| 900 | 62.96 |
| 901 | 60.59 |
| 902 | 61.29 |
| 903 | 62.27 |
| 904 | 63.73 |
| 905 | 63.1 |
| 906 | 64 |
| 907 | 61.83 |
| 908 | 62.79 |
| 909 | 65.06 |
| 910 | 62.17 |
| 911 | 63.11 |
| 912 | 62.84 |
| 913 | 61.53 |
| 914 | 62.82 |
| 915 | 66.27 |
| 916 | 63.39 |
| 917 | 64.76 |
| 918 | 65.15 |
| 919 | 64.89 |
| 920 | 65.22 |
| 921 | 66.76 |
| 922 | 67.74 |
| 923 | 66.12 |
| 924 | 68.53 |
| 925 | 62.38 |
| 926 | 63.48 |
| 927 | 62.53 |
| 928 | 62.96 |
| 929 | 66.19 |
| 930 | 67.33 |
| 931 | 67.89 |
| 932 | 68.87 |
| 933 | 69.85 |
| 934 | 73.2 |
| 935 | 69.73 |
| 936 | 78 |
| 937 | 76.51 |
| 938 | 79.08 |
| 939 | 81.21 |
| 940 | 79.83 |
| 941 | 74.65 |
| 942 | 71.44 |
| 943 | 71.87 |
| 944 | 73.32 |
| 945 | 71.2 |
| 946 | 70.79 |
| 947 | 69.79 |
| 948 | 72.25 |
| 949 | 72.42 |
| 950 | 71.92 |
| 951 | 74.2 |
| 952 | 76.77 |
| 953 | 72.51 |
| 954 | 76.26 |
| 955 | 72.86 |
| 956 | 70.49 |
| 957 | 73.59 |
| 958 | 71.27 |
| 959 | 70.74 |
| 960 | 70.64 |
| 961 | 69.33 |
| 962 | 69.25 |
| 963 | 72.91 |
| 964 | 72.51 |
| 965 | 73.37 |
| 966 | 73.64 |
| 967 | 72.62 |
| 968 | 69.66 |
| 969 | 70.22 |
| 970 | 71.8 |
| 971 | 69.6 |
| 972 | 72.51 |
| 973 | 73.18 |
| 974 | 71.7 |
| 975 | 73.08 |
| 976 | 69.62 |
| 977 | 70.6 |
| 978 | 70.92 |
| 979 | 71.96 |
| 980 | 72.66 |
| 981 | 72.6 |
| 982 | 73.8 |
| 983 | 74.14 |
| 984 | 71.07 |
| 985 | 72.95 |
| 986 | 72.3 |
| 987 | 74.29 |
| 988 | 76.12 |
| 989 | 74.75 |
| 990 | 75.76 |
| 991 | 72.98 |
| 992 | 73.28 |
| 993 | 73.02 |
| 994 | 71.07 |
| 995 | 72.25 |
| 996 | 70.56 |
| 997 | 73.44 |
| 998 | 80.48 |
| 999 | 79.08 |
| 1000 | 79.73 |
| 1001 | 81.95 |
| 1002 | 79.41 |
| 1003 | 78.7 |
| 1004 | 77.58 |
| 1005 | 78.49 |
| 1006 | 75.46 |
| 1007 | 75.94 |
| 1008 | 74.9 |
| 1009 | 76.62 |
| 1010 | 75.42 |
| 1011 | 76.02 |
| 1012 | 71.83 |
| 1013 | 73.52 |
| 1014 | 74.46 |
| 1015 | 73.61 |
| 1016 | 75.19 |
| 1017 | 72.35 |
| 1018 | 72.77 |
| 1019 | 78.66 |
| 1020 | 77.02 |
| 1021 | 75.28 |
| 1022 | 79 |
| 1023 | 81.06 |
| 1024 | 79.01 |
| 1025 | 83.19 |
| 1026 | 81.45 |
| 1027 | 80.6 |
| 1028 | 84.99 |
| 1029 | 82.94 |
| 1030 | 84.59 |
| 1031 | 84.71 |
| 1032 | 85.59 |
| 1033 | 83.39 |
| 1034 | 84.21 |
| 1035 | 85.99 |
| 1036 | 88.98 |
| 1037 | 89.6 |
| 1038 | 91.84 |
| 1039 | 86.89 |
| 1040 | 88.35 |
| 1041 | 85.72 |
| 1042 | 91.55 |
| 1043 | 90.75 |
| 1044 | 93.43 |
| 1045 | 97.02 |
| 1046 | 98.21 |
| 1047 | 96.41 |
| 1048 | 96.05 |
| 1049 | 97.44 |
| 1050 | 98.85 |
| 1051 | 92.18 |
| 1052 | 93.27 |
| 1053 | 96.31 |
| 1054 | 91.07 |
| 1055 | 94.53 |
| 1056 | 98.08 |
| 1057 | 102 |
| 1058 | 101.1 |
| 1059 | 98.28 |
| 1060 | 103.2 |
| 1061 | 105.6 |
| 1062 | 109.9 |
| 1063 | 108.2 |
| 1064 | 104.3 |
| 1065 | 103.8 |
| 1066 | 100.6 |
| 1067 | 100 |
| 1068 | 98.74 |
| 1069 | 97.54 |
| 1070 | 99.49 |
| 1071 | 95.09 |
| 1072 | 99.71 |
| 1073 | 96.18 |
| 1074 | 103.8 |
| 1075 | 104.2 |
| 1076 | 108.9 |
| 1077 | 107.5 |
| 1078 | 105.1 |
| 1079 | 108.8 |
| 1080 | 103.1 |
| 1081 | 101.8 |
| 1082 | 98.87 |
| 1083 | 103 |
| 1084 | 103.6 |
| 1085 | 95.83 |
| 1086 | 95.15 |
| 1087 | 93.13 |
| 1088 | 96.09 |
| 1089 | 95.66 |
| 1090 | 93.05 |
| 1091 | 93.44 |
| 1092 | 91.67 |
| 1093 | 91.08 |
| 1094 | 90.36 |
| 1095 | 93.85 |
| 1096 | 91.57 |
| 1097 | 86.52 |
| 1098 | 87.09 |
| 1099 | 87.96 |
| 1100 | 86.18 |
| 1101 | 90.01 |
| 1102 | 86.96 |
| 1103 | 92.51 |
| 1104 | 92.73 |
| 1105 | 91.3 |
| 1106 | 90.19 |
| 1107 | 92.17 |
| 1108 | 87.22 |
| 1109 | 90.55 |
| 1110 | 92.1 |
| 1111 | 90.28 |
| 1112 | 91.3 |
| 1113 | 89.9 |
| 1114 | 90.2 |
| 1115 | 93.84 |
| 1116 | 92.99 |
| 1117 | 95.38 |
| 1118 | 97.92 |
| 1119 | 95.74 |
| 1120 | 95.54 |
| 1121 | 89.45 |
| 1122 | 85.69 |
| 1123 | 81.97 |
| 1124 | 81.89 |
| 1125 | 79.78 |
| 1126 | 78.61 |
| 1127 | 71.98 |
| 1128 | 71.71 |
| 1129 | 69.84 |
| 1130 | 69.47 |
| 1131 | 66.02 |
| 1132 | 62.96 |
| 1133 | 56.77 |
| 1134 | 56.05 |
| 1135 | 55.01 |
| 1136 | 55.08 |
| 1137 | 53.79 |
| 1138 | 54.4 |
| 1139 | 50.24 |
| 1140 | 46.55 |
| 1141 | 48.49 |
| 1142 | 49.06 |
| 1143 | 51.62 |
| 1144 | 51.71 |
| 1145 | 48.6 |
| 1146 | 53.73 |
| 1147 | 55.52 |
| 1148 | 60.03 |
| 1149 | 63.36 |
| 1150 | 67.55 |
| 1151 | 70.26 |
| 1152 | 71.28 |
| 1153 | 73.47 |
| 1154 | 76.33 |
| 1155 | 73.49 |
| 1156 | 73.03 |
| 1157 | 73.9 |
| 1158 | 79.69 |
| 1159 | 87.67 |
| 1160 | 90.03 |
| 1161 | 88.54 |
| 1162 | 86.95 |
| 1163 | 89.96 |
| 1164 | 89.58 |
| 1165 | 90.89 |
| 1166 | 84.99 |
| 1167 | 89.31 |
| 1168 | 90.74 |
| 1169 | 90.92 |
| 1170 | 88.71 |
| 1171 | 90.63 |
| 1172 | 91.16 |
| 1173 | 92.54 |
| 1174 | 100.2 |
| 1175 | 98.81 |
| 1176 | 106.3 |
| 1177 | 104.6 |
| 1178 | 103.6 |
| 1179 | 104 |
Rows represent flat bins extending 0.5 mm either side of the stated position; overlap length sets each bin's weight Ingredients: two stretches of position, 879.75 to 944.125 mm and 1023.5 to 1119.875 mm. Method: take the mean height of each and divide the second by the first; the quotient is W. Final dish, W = 1.45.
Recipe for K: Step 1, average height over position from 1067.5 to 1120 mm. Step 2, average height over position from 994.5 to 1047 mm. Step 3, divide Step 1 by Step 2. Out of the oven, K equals 1.2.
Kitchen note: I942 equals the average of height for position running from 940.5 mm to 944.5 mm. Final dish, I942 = 72.8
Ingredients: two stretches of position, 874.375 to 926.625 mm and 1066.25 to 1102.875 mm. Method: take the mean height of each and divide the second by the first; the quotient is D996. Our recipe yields 1.6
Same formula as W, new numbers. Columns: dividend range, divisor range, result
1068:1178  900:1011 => 1.19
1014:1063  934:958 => 1.20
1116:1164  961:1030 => 0.94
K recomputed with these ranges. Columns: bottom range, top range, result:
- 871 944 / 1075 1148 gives 1.30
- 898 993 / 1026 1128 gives 1.34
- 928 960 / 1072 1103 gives 1.33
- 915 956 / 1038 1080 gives 1.40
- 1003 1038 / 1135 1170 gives 0.88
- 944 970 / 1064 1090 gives 1.40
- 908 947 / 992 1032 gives 1.13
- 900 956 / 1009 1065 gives 1.29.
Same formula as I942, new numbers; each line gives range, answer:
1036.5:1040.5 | 89.2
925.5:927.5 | 63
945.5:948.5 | 70.9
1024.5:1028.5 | 82.6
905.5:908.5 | 62.9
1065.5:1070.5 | 99.3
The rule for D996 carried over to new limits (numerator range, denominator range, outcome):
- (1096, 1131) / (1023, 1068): 0.94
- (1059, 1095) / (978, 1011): 1.33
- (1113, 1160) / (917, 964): 1.00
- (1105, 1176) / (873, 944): 1.22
